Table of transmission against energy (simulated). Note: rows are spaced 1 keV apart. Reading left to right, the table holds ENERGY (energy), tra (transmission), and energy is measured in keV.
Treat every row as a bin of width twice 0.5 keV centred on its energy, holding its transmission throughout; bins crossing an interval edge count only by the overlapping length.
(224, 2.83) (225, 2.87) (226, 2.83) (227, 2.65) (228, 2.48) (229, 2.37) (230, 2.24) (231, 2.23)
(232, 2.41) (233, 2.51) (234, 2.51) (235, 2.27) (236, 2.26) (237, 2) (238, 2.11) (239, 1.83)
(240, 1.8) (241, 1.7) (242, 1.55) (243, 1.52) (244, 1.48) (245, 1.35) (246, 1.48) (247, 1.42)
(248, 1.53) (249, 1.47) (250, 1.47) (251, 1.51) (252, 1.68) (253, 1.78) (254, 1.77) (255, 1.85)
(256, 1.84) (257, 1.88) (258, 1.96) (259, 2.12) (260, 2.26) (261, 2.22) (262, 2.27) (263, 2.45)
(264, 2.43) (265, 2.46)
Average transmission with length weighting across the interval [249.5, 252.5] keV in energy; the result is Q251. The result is 1.55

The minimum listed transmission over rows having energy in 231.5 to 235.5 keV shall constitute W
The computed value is 2.27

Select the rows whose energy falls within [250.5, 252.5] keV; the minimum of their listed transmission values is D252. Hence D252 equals 1.51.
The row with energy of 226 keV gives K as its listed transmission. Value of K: 2.83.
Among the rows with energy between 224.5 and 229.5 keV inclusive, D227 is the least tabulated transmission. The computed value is 2.37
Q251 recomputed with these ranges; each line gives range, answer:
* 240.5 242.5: 1.62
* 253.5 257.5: 1.83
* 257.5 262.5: 2.17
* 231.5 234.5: 2.48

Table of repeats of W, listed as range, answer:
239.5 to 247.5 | 1.35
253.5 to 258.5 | 1.77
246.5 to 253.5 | 1.42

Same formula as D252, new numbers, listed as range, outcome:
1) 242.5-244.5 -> 1.48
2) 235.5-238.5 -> 2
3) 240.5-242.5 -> 1.55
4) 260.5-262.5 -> 2.22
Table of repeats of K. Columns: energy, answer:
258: 1.96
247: 1.42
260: 2.26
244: 1.48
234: 2.51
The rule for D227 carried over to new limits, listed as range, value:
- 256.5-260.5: 1.88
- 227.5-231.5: 2.23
